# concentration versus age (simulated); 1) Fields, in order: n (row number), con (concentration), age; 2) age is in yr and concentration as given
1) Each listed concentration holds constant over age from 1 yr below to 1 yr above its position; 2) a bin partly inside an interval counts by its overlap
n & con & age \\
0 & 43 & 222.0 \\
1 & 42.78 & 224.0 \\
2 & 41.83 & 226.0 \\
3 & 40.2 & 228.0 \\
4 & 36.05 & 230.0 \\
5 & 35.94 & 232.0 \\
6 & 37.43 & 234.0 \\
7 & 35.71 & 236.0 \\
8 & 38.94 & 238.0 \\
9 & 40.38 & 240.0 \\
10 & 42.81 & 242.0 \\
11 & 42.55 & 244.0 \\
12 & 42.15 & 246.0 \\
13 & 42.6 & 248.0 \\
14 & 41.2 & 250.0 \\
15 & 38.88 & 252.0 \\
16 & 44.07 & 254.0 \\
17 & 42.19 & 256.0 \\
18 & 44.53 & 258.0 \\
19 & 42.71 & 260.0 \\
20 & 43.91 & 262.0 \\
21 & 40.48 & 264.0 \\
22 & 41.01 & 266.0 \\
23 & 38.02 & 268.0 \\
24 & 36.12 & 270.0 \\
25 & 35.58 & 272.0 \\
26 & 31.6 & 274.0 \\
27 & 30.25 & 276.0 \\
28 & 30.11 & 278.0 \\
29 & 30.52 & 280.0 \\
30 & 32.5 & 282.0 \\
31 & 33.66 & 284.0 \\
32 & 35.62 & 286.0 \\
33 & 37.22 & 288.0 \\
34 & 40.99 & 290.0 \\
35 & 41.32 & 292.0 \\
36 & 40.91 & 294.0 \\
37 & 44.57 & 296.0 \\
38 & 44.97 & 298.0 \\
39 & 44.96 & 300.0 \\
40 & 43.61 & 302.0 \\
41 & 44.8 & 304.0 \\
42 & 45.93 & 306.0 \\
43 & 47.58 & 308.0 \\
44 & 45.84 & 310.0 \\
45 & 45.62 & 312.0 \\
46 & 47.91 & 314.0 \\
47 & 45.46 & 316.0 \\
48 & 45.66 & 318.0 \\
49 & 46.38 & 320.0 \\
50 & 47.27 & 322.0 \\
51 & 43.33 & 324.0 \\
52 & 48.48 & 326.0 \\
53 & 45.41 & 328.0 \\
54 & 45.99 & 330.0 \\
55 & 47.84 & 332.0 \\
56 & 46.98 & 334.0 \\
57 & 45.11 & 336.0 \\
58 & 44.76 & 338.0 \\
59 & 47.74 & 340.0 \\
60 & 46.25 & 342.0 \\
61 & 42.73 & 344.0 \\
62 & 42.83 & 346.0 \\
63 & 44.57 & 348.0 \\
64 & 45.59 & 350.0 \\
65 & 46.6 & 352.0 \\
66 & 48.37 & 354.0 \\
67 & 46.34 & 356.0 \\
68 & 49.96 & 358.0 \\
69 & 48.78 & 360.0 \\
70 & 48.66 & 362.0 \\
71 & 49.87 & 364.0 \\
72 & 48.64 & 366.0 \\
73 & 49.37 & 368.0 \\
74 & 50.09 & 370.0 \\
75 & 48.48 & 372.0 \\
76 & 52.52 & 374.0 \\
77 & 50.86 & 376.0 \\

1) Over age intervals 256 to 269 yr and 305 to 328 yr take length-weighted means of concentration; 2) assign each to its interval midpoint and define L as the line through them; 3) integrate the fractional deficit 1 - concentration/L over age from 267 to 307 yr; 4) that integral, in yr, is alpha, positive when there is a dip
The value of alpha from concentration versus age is 5.2 yr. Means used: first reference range 41.8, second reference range 46.3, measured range 38.2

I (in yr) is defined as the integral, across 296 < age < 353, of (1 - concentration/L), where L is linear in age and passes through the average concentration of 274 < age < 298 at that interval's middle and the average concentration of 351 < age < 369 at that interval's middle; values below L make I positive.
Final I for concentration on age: -4.3 yr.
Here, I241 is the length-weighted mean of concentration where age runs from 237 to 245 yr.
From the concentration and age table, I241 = 41.2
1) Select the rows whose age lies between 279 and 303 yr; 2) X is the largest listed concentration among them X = 44.97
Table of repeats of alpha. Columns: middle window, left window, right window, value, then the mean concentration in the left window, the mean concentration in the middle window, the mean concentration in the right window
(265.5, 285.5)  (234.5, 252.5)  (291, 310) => 4.2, 40.5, 33.8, 44.4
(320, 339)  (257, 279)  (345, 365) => -0.8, 37.7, 46.1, 47.2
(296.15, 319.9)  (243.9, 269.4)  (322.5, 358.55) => -0.7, 41.8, 45.7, 46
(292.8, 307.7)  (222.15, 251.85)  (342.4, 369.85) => -0.2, 40.1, 44.4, 47.2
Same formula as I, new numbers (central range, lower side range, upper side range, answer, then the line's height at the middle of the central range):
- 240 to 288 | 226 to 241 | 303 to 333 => 2.9 yr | 41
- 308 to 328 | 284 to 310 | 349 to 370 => -0.8 yr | 44.4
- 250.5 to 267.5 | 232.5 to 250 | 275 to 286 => -2.6 yr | 36.4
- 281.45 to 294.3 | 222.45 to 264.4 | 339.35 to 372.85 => 1.8 yr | 43.4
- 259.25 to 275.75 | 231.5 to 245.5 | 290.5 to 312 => 1.3 yr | 41.7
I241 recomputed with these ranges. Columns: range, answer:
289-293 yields 41.2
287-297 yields 41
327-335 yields 46.6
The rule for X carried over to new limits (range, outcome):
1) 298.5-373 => 50.09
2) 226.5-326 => 48.48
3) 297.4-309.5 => 47.58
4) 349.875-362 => 49.96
